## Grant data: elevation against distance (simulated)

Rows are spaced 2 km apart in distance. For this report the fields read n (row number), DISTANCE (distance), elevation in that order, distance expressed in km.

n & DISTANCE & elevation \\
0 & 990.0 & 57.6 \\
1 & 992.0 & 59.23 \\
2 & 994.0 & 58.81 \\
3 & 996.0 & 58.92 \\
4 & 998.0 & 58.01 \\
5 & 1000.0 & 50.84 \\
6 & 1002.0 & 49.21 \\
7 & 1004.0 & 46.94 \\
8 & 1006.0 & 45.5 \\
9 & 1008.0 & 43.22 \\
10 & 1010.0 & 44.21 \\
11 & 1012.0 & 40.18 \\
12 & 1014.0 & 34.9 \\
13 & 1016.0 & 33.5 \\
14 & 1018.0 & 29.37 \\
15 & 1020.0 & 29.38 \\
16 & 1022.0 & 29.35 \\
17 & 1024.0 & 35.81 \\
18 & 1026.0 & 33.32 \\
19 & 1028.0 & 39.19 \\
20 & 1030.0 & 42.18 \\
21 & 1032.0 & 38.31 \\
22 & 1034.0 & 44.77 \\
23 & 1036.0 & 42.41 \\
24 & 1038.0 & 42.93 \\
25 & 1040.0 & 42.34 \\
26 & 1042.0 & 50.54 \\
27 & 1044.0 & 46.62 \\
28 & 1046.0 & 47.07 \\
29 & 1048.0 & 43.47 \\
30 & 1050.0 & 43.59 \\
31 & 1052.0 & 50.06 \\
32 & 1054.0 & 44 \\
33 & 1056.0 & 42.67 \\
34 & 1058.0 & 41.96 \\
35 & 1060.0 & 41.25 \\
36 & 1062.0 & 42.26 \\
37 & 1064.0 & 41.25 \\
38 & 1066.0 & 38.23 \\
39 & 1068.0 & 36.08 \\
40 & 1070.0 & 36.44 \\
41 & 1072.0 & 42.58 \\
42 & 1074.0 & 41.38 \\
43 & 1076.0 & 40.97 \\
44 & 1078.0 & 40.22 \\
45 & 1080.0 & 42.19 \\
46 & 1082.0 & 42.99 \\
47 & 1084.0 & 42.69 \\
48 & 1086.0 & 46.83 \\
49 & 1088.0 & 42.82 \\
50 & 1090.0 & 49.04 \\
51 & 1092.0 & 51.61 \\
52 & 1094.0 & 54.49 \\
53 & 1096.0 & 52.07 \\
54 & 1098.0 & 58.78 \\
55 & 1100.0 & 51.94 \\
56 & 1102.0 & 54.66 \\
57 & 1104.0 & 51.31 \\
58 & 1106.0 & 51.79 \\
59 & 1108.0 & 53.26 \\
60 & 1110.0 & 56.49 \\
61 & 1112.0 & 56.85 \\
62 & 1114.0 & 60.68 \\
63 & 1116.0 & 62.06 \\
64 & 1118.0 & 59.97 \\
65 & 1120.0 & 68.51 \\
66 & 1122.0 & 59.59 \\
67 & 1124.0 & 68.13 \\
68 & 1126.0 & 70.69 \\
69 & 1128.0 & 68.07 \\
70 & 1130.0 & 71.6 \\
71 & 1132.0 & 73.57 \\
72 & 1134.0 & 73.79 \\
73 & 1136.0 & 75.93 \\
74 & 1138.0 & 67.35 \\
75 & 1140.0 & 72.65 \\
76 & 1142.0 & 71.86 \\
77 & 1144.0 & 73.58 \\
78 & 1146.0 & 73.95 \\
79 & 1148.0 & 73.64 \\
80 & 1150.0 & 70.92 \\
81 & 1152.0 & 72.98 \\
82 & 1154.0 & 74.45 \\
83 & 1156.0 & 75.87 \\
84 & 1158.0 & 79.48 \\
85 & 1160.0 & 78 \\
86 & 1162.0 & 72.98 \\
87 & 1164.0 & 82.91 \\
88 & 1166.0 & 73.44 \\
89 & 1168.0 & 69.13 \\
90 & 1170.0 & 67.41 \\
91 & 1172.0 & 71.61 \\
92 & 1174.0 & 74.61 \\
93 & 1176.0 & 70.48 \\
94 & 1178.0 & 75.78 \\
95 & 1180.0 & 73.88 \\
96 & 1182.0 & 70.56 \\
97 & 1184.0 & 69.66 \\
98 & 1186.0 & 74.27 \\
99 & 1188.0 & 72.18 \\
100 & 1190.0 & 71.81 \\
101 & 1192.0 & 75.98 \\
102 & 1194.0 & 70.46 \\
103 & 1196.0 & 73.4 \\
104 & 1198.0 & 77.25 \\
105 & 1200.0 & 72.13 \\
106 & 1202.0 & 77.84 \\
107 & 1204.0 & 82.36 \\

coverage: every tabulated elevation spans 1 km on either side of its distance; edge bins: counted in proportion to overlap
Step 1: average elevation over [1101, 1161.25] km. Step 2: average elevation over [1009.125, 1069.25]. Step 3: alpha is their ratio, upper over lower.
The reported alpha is 1.67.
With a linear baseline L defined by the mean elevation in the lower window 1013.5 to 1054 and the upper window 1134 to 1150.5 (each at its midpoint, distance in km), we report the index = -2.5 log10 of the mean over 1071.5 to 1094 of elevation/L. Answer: 0.23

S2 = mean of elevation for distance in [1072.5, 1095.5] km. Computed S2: 45.1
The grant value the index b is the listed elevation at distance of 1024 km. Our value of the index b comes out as 35.81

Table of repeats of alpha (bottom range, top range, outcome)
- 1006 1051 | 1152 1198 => 1.84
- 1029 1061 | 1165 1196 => 1.64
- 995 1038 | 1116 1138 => 1.66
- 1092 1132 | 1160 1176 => 1.23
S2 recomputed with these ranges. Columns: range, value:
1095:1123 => 57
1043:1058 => 45.1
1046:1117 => 47.1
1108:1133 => 64.2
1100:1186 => 68.8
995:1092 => 42.4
